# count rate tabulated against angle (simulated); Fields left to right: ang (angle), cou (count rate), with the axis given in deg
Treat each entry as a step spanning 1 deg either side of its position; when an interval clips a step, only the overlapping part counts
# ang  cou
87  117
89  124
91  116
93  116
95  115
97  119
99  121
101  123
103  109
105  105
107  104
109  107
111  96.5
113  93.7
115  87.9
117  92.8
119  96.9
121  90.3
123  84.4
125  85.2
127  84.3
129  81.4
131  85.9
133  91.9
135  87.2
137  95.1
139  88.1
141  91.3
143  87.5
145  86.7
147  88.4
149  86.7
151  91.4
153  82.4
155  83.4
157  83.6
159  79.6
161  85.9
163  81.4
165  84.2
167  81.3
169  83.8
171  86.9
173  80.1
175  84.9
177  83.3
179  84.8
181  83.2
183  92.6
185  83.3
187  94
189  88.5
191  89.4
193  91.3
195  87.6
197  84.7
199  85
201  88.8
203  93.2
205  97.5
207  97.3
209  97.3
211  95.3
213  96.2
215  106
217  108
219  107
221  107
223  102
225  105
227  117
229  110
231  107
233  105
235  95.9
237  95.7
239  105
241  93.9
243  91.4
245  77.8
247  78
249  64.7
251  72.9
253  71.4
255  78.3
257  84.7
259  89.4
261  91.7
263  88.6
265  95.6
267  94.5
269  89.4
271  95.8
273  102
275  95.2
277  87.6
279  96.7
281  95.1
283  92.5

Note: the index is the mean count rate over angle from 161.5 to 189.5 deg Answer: 85.1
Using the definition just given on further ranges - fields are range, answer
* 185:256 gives 93.7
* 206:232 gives 104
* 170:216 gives 90.1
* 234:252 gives 86.1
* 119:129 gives 86.7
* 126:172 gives 86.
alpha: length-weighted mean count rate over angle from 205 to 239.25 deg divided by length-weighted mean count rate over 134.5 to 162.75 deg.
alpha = 1.19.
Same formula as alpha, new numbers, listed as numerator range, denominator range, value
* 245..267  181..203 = 0.93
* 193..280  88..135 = 0.93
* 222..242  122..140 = 1.19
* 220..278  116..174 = 1.07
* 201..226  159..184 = 1.19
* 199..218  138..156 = 1.11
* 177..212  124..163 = 1.04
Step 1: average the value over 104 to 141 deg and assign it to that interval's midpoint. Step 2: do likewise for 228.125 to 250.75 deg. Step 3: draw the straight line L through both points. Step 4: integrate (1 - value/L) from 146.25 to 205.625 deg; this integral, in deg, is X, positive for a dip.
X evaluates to 3.8 deg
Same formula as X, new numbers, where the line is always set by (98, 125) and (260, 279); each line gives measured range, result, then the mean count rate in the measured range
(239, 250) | 1.32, 83.3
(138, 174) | 4.85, 85.2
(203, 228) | -1.76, 103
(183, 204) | 1.74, 88.8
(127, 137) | 1.23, 87.2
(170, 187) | 2.10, 85.4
